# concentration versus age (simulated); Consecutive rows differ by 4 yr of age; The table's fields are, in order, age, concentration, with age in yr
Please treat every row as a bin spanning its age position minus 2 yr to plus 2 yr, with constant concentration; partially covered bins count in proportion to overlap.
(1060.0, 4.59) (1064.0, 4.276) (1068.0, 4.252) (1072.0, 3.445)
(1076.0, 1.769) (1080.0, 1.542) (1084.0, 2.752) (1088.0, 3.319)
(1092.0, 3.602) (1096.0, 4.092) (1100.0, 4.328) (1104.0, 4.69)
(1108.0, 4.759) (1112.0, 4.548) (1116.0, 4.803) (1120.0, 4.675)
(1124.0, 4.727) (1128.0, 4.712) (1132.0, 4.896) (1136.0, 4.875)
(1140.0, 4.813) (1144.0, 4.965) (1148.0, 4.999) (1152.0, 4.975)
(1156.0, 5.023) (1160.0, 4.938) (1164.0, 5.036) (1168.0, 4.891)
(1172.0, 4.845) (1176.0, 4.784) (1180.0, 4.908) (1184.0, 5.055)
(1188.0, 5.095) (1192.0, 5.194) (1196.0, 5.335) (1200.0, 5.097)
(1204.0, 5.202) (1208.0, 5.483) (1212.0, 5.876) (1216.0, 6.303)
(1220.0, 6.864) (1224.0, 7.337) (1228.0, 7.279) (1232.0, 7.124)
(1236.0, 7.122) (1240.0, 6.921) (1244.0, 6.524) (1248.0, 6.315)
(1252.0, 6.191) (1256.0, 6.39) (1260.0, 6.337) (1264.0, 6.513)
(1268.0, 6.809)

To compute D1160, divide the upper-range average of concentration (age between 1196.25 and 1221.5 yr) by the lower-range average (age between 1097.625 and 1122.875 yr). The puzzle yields 1.24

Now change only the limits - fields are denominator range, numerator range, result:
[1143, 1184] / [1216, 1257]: 1.37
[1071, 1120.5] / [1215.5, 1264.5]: 1.82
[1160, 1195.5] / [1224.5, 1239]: 1.44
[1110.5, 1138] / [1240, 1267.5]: 1.36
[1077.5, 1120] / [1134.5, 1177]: 1.28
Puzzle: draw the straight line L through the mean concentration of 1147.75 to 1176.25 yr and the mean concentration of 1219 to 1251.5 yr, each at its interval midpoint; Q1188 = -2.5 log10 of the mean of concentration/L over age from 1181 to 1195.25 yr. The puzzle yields 0.11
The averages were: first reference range 4.94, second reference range 6.9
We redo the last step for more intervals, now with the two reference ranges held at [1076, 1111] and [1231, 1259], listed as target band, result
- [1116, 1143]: -0.12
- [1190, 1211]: 0.09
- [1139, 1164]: -0.05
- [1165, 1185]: 0.07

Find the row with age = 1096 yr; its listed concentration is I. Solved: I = 4.092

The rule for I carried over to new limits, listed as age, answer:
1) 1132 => 4.896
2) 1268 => 6.809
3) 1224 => 7.337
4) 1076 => 1.769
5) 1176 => 4.784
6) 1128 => 4.712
